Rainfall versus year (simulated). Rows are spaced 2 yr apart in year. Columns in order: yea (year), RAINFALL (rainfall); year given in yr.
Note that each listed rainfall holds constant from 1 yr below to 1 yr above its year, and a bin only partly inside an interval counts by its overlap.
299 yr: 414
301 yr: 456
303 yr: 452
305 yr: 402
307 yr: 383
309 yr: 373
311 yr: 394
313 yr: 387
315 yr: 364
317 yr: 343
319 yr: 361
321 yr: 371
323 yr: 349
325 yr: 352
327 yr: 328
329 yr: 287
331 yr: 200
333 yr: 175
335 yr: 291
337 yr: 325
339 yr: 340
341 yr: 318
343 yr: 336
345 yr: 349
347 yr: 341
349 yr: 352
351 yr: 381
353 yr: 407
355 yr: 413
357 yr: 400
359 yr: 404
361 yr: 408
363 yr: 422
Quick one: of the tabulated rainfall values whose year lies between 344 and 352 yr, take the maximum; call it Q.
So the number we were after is 381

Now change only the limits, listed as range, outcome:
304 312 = 402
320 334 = 371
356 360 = 404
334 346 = 349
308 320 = 394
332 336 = 291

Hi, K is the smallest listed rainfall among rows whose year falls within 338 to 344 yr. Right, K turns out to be 318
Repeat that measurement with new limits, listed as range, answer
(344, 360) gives 341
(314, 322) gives 343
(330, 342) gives 175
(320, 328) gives 328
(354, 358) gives 400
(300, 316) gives 364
